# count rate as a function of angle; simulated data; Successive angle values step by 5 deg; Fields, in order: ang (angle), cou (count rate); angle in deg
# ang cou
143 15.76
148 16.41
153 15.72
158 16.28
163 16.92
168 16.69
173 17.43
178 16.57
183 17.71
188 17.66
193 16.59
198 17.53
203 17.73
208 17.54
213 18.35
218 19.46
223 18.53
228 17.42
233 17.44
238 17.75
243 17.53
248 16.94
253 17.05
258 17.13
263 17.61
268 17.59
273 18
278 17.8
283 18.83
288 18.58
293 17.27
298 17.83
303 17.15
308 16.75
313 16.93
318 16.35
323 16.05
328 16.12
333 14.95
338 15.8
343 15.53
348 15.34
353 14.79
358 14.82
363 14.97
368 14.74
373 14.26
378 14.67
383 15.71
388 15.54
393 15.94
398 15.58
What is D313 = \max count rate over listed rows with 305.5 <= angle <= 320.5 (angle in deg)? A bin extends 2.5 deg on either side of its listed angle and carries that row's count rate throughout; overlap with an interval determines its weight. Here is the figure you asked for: 16.93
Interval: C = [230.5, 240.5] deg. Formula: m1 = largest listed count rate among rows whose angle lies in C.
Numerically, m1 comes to 17.75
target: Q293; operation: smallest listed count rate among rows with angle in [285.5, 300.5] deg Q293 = 17.27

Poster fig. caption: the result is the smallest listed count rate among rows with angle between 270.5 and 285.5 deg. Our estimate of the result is 17.8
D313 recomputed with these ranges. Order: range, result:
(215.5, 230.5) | 19.46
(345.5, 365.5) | 15.34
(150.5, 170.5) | 16.92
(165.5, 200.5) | 17.71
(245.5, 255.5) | 17.05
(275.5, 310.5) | 18.83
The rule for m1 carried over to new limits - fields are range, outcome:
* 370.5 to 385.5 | 15.71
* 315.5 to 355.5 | 16.35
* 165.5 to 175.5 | 17.43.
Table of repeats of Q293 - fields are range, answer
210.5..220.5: 18.35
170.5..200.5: 16.57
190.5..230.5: 16.59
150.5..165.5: 15.72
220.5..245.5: 17.42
